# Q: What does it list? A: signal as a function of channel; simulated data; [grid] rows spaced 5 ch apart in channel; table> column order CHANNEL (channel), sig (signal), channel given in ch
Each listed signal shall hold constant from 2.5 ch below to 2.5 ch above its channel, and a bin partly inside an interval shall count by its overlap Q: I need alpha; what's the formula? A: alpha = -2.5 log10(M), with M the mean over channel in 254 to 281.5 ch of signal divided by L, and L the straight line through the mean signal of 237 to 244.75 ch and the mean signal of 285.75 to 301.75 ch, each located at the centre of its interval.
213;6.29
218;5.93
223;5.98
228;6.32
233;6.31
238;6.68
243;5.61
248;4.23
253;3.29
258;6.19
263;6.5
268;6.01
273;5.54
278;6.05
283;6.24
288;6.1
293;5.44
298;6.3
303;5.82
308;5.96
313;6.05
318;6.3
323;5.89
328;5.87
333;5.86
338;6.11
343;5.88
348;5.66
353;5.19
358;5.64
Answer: 0.02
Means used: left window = 6.09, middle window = 5.91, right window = 5.93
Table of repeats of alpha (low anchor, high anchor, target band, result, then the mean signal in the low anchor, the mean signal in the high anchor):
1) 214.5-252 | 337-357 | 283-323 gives -0.054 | 5.77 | 5.67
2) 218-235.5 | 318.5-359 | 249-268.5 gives 0.135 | 6.16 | 5.79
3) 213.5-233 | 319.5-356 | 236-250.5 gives 0.114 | 6.13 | 5.79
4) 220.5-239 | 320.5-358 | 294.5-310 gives -0.008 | 6.29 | 5.77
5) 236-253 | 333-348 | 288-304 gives -0.064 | 5.15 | 5.92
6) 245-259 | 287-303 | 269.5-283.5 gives -0.122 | 4.43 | 5.91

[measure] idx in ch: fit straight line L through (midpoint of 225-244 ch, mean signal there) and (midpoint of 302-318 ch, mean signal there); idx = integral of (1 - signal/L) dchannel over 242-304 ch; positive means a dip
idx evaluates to 5.0 ch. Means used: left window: 6.27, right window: 6.01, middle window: 5.64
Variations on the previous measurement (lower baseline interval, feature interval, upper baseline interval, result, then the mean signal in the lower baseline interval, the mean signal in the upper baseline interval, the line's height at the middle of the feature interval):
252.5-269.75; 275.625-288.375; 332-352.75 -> -0.86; 5.73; 5.8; 5.75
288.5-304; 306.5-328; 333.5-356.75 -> -0.80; 5.89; 5.72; 5.82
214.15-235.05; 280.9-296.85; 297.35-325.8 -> 0.30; 6.14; 6.04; 6.06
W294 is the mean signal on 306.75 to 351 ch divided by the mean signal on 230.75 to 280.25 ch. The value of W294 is 1.05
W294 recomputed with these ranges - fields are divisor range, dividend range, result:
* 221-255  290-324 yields 1.08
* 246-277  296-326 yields 1.13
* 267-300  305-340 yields 1.01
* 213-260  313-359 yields 1.03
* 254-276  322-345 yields 1.01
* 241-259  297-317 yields 1.28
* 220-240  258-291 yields 0.96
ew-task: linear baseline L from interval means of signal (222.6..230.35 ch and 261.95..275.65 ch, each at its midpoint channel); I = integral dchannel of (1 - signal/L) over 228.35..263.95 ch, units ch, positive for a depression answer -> 3.2 ch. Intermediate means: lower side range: 6.19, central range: 5.55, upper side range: 5.97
